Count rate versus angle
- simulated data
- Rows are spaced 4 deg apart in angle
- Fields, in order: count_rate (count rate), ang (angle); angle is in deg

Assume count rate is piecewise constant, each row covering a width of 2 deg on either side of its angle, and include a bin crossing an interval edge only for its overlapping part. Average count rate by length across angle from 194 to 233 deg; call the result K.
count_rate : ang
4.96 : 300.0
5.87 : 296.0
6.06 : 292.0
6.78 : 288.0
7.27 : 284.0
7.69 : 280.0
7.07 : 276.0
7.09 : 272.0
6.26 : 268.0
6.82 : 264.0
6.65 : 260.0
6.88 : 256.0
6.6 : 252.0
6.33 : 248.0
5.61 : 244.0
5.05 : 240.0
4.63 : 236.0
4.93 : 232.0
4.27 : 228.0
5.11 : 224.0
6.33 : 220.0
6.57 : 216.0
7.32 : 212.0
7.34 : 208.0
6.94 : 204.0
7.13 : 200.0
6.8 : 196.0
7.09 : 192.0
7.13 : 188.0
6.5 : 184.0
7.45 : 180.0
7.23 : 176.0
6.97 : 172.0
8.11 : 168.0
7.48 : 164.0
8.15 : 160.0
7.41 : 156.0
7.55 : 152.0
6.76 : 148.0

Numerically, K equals 6.31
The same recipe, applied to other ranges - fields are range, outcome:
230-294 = 6.36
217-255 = 5.5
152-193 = 7.37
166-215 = 7.16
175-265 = 6.36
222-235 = 4.76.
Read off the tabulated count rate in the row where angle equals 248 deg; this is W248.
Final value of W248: 6.33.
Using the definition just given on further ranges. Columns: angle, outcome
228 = 4.27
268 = 6.26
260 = 6.65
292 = 6.06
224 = 5.11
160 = 8.15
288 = 6.78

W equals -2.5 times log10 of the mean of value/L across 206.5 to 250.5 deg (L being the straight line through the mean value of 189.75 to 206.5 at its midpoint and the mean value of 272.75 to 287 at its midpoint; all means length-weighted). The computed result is 0.23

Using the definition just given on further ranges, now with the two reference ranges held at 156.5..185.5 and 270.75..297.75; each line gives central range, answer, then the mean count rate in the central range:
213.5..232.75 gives 0.28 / 5.52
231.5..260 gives 0.20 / 5.83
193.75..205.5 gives 0.05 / 6.96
